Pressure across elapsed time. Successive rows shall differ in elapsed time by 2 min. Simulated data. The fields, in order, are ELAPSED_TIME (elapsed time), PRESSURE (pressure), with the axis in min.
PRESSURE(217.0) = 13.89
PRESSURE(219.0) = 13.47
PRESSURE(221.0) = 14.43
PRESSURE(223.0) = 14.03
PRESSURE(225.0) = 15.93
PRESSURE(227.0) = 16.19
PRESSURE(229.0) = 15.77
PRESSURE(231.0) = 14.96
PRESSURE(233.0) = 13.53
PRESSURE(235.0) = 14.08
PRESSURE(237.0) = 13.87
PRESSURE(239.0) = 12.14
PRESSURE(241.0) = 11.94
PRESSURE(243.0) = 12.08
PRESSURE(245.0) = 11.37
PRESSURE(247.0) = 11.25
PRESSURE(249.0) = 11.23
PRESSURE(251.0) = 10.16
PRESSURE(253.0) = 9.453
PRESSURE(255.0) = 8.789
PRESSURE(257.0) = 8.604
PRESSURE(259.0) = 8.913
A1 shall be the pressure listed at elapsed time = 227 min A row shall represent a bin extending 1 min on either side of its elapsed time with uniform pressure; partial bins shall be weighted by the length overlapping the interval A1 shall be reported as 16.19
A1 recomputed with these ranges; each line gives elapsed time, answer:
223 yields 14.03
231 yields 14.96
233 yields 13.53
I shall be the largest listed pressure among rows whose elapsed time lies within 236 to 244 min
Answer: 13.87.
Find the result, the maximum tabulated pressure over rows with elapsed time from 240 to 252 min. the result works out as 12.08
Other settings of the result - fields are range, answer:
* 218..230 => 16.19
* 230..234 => 14.96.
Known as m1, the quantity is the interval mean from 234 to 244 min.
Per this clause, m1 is 12.8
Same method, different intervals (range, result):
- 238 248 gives 11.8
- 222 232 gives 15.4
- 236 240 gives 13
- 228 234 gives 14.8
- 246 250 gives 11.2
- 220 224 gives 14.2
